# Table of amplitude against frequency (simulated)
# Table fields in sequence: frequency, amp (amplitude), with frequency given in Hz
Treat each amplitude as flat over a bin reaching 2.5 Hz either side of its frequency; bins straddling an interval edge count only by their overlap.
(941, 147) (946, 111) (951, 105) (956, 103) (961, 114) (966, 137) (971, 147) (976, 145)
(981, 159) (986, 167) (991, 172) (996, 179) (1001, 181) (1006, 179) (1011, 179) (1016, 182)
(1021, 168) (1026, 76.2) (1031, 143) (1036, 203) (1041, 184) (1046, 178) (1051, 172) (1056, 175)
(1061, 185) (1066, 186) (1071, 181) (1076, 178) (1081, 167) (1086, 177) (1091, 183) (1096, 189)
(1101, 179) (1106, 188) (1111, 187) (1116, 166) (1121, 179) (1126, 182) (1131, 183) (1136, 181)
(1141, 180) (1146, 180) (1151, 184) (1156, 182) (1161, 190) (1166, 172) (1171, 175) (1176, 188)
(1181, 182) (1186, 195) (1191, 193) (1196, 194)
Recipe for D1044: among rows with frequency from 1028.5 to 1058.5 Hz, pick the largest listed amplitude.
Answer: 203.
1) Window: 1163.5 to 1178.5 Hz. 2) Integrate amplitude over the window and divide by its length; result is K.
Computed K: 178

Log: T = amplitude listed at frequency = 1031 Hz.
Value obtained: 143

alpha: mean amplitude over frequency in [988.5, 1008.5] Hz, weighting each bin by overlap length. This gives 178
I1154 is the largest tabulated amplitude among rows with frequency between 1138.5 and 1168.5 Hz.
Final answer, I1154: 190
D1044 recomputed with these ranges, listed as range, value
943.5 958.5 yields 111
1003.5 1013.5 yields 179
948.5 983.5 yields 159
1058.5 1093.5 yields 186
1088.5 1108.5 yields 189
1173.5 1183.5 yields 188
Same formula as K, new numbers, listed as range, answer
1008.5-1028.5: 151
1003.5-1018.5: 180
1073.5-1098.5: 179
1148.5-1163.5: 185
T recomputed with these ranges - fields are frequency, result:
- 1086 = 177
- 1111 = 187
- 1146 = 180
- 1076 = 178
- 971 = 147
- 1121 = 179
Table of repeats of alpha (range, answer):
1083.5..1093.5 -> 180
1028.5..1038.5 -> 173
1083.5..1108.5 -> 183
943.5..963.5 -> 108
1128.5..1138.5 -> 182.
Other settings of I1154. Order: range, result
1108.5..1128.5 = 187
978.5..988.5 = 167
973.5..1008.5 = 181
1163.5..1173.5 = 175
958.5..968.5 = 137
